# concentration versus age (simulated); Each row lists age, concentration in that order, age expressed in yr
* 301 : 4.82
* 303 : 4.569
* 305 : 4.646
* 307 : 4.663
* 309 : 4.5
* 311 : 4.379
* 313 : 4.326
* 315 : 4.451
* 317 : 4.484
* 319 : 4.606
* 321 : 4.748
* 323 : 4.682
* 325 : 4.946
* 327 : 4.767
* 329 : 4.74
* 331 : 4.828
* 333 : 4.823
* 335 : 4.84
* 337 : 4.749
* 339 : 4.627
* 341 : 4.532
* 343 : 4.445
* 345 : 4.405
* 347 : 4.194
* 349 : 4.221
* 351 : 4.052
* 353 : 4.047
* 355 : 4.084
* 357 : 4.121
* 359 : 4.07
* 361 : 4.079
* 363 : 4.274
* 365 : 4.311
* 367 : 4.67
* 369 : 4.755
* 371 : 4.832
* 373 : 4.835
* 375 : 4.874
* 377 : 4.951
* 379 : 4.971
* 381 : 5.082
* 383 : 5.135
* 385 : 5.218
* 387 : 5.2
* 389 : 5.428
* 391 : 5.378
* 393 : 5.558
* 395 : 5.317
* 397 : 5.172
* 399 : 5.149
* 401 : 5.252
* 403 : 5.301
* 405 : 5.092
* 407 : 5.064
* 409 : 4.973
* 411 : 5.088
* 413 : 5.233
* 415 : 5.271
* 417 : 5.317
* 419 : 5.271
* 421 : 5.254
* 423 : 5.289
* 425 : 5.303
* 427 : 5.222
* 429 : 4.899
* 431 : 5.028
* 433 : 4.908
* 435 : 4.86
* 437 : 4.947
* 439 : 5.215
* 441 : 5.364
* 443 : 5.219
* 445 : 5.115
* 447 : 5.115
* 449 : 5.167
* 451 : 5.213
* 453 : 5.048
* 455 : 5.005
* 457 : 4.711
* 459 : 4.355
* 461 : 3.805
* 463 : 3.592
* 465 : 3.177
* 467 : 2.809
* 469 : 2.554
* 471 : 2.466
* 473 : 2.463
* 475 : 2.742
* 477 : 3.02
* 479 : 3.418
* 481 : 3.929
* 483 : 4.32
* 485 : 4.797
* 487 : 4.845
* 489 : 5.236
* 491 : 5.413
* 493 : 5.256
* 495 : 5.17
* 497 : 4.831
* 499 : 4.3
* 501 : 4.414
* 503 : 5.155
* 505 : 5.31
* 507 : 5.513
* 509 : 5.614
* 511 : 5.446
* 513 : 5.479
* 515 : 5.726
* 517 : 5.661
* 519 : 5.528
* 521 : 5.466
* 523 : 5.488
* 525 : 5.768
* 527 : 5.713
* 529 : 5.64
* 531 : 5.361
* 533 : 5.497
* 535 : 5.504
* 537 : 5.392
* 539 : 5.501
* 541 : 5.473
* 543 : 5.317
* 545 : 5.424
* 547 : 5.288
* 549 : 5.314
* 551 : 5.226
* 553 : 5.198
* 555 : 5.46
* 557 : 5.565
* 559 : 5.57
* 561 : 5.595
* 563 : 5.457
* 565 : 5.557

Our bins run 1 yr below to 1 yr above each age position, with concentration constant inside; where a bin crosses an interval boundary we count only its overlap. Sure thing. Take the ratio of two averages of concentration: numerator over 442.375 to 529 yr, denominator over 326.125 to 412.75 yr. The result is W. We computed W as 0.97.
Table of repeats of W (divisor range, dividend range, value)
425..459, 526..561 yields 1.08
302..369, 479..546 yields 1.17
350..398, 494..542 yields 1.13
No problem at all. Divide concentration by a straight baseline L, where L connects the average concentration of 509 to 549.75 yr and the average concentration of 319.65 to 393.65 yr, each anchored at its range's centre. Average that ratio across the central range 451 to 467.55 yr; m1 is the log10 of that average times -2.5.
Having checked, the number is 0.23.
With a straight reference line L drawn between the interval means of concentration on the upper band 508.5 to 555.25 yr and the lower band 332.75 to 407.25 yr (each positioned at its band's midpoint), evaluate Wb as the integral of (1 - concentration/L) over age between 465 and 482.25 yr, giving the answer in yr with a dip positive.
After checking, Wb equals 7.5 yr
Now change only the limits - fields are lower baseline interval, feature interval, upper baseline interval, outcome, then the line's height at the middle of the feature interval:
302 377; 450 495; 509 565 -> 9.92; 5.17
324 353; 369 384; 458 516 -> -1.47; 4.5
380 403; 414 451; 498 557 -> 1.02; 5.3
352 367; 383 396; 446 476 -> -3.96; 4.09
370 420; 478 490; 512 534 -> 2.26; 5.45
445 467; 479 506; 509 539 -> 1.39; 5.05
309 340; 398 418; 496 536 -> -0.82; 4.97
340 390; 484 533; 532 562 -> -0.49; 5.25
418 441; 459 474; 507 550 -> 6.24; 5.26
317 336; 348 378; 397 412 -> 3.20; 4.94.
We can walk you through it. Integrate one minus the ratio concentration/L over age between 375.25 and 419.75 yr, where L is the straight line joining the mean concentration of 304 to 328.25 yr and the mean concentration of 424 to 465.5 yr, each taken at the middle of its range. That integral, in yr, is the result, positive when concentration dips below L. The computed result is -4.1 yr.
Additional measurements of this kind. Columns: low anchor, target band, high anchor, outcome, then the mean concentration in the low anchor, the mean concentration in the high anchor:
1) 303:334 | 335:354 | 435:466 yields 1.1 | 4.64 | 4.74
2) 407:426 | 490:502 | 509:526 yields 1.3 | 5.21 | 5.57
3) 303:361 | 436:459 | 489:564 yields -0.2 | 4.49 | 5.38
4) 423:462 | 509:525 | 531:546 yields -0.7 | 4.98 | 5.44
